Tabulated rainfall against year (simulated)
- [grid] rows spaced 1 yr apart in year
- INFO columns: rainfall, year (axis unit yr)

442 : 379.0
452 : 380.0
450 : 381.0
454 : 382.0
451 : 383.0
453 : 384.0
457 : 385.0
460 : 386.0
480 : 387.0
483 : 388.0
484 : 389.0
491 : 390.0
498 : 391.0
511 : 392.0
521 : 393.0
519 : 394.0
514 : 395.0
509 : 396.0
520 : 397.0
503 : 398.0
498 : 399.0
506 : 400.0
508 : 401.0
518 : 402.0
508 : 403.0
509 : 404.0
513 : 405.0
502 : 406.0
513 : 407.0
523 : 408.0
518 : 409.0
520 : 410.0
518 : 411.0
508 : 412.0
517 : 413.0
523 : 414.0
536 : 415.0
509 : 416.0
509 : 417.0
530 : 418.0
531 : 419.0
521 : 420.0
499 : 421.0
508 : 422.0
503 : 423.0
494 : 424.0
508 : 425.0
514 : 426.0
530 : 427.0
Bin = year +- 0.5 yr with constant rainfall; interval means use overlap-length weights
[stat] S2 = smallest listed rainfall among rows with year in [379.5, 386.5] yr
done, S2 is 450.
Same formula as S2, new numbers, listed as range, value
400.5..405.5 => 508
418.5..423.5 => 499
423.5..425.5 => 494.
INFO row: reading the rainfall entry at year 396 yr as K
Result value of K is 509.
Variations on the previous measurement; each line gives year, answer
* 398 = 503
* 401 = 508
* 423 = 503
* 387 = 480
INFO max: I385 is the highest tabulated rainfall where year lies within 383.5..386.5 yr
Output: 460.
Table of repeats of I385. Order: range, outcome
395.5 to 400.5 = 520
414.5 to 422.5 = 536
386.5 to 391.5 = 498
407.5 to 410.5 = 523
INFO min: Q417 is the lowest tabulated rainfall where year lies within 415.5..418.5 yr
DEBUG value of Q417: 509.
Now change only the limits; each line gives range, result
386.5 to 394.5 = 480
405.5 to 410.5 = 502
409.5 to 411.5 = 518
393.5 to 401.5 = 498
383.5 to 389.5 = 453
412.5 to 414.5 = 517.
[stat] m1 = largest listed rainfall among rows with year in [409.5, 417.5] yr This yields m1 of 536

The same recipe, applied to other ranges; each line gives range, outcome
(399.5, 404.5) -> 518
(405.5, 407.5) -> 513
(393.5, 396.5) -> 519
